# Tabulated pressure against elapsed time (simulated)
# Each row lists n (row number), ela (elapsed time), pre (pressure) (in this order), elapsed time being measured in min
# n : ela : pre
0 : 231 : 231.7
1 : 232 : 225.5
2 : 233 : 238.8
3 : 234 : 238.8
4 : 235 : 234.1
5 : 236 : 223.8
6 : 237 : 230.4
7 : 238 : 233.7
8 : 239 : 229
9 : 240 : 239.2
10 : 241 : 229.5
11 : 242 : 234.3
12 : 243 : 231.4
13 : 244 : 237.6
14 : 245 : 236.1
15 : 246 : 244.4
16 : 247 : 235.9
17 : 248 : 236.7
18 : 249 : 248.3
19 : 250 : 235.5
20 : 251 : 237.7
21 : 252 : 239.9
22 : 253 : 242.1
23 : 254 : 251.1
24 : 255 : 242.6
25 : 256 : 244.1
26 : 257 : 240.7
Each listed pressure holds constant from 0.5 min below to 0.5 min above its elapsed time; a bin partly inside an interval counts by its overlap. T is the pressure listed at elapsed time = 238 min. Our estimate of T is 233.7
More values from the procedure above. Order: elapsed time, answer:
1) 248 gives 236.7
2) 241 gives 229.5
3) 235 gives 234.1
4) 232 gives 225.5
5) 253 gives 242.1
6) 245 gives 236.1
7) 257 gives 240.7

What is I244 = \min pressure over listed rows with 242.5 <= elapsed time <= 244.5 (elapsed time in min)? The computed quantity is 231.4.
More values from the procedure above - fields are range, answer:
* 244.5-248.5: 235.9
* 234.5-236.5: 223.8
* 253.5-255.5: 242.6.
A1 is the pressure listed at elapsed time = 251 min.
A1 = 237.7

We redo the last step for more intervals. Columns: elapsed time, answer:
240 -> 239.2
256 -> 244.1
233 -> 238.8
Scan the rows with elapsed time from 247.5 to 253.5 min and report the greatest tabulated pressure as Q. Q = 248.3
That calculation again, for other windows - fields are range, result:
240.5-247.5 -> 244.4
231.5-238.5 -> 238.8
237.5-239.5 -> 233.7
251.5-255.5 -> 251.1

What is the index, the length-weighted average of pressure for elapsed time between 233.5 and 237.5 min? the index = 232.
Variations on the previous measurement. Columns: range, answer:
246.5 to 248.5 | 236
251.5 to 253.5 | 241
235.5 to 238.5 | 229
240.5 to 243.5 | 232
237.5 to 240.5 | 234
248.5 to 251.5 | 240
